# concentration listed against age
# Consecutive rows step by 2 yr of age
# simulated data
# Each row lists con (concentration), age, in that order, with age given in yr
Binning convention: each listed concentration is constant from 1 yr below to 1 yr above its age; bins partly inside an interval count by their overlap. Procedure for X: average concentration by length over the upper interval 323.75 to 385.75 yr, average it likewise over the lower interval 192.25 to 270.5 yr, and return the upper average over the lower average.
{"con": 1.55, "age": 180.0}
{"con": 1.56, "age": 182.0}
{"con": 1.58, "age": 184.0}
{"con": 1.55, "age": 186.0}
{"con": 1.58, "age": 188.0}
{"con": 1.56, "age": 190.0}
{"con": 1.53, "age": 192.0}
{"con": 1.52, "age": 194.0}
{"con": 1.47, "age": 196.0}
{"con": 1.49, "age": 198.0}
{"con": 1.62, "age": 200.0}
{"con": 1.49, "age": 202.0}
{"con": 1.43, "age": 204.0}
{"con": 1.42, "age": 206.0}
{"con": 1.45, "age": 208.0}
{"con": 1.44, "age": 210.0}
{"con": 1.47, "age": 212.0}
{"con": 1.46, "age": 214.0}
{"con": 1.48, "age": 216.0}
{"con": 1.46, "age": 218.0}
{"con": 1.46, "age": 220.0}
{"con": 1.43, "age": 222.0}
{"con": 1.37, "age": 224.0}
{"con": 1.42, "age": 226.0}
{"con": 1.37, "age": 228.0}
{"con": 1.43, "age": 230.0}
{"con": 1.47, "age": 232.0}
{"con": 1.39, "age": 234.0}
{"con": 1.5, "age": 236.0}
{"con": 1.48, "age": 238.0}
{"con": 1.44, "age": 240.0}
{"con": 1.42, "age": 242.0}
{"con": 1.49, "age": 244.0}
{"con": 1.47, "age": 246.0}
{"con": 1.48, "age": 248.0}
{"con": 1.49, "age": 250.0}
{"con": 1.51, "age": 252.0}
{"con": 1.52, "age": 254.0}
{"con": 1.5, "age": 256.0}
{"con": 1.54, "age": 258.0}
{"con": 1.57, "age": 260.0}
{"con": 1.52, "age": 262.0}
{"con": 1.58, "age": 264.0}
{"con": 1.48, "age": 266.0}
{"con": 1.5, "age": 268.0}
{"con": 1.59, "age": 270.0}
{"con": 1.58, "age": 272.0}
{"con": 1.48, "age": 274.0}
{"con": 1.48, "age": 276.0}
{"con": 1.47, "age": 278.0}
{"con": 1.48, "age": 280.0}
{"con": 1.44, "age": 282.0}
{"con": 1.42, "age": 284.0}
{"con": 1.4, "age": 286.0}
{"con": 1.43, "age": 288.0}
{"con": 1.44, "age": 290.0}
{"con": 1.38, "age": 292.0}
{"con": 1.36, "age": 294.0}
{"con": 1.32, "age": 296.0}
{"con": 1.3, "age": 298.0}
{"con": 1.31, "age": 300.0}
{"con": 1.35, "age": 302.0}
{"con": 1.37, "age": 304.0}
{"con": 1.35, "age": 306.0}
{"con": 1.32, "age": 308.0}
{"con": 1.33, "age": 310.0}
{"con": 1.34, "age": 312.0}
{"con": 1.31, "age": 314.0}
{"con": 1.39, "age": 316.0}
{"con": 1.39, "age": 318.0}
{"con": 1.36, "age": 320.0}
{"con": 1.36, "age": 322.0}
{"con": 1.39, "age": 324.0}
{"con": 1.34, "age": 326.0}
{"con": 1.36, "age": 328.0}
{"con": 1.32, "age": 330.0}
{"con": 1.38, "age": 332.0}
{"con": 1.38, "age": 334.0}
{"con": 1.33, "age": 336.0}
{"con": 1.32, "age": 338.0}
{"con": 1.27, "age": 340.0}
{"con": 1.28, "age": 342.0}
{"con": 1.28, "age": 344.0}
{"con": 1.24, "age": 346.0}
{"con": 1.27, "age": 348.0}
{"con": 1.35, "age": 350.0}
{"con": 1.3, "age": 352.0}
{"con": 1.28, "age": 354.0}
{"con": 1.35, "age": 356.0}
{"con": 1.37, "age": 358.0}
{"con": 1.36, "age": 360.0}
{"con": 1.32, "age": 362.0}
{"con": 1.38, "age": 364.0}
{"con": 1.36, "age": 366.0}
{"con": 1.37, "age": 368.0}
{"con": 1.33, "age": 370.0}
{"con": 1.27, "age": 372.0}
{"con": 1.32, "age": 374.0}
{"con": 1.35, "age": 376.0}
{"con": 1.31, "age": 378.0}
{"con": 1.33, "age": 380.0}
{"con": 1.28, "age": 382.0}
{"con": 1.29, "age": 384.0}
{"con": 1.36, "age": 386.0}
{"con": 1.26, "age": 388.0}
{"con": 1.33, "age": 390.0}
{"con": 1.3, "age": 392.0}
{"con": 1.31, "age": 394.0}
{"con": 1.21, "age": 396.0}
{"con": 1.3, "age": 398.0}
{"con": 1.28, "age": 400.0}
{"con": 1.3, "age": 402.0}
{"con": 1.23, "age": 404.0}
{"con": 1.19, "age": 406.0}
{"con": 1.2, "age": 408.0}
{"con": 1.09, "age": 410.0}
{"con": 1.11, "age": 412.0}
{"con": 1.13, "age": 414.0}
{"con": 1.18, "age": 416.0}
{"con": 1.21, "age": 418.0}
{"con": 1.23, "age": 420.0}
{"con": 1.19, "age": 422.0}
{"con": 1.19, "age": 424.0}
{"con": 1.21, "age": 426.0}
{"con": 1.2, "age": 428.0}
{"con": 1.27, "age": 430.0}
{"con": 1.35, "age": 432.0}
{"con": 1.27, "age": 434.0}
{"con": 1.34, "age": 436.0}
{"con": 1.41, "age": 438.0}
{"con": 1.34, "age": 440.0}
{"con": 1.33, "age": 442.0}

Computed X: 0.90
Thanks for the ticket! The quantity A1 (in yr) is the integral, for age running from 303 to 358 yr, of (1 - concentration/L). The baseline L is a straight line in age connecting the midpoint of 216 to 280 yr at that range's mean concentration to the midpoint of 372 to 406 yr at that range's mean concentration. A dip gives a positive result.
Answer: 1.5 yr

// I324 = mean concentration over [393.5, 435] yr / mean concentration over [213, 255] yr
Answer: 0.8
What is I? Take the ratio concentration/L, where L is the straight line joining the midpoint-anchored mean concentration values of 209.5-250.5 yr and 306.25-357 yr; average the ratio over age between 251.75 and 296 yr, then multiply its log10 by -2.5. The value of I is -0.06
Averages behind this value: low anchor 1.45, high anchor 1.33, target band 1.48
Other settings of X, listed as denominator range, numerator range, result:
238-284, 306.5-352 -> 0.89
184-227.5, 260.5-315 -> 0.96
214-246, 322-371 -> 0.92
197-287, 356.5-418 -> 0.87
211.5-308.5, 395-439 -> 0.85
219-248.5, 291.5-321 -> 0.93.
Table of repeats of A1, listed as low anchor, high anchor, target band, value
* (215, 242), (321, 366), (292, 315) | 0.5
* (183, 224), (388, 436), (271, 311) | -0.5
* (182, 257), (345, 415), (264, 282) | -1.2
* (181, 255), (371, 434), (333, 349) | 0.4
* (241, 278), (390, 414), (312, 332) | 0.4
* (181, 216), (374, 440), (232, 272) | -1.6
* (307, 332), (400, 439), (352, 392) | -1.2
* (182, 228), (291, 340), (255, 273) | -1.6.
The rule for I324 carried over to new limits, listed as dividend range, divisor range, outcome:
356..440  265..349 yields 0.93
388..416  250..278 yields 0.81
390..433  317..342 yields 0.91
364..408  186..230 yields 0.88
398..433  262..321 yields 0.86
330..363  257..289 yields 0.88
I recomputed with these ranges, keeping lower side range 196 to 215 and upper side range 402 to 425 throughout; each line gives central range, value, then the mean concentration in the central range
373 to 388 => -0.07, 1.32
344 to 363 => -0.04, 1.31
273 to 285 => -0.07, 1.46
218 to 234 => 0.02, 1.42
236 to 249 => -0.03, 1.47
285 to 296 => -0.03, 1.39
